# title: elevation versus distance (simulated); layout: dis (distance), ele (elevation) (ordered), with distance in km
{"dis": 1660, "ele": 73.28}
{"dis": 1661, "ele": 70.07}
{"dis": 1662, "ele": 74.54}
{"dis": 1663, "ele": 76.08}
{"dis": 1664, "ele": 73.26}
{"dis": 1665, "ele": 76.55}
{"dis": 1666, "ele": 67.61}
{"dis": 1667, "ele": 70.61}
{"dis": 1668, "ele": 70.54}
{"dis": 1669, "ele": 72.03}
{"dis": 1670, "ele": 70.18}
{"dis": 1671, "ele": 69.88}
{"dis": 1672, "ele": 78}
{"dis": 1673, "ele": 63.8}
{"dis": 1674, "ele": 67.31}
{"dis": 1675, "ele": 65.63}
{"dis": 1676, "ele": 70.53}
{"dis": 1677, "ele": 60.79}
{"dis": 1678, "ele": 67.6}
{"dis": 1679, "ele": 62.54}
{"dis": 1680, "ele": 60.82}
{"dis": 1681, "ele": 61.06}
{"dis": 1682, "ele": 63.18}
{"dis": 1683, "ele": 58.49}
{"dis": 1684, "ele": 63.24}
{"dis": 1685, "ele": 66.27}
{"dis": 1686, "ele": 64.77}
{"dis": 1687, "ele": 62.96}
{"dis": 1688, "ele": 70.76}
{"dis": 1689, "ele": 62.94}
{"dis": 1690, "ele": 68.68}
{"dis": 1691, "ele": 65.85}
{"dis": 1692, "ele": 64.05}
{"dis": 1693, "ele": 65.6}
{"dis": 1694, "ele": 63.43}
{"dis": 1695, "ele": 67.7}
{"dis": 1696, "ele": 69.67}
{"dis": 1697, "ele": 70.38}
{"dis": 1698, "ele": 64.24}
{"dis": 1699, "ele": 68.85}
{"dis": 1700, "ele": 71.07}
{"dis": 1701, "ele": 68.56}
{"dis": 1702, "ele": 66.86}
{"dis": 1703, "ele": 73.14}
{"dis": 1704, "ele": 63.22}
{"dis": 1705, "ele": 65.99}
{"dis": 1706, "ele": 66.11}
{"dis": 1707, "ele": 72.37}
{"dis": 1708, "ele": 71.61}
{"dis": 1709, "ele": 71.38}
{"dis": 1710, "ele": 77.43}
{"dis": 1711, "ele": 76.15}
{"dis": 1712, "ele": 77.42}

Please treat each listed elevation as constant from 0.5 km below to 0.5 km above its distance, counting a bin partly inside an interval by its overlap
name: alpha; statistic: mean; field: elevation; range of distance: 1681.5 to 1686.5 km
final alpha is 63.2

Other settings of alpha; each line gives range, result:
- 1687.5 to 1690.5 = 67.5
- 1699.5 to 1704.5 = 68.6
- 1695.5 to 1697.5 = 70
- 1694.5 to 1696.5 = 68.7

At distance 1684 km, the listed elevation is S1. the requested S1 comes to 63.24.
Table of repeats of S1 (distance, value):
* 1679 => 62.54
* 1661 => 70.07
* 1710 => 77.43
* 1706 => 66.11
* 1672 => 78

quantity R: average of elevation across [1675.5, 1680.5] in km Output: 64.5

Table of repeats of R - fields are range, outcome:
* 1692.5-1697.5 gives 67.4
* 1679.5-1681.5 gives 60.9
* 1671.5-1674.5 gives 69.7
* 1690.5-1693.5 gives 65.2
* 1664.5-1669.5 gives 71.5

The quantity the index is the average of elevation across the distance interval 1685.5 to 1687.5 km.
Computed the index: 63.9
